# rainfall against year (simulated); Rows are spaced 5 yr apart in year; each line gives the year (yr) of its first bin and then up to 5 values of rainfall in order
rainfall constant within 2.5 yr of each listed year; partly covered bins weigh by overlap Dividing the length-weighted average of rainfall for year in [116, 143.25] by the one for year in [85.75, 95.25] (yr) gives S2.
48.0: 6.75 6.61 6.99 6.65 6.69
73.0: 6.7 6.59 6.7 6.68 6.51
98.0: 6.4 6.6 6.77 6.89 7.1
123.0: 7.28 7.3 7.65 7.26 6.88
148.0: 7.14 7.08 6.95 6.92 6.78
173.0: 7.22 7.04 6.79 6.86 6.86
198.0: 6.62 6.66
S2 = 1.10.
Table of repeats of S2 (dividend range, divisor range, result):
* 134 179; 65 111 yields 1.06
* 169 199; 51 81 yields 1.03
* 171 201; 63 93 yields 1.03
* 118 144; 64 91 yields 1.09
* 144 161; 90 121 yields 1.05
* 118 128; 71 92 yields 1.09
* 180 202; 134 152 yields 0.95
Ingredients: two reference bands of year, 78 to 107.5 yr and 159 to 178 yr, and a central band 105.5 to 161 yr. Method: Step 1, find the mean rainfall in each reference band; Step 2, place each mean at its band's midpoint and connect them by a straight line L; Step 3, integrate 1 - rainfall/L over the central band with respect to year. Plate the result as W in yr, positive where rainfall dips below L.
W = -2.6 yr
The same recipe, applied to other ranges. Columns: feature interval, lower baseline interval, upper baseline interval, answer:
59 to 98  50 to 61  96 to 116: 0.6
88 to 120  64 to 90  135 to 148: 0.7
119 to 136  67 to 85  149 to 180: -1.3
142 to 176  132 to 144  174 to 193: 0.5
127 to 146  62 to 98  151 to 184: -1.2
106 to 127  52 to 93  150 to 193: -0.7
